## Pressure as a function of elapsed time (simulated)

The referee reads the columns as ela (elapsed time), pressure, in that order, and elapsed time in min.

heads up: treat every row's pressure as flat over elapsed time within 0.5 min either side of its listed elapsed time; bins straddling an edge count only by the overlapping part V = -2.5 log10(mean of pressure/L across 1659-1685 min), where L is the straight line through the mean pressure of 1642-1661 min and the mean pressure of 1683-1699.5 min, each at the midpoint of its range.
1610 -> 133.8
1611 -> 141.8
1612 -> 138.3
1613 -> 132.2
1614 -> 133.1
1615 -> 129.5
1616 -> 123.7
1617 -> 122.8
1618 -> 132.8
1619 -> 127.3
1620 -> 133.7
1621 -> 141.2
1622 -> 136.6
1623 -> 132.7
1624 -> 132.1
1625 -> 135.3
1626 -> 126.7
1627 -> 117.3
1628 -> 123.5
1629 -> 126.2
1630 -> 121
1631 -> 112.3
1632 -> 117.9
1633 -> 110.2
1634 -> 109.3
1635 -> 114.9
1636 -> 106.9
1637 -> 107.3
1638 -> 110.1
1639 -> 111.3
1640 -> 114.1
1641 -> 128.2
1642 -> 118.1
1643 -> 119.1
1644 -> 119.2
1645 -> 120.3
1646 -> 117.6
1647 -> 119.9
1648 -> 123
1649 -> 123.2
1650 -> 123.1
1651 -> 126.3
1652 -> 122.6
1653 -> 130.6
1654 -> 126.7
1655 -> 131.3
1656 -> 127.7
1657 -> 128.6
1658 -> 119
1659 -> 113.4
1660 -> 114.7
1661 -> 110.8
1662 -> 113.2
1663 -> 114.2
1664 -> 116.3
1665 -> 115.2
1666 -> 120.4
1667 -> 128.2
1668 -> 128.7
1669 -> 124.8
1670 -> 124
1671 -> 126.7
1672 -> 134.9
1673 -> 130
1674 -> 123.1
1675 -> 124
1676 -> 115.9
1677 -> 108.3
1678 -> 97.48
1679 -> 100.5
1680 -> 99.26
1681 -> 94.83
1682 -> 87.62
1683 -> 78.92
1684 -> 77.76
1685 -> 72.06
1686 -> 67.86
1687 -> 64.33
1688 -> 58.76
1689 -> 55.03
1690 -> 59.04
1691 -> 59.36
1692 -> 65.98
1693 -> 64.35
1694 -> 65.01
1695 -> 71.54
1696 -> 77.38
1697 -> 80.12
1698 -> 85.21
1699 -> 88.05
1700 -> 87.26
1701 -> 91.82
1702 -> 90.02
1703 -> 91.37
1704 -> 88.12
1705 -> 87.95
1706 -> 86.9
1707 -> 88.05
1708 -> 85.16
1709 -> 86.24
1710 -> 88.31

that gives -0.17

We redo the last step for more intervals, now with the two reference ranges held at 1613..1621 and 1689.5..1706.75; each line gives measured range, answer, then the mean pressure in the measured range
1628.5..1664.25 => -0.07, 119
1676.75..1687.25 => 0.04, 86.3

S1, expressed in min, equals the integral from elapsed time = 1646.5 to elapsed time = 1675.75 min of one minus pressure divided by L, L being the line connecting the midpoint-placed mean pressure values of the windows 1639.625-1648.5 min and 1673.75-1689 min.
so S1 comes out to -4.8 min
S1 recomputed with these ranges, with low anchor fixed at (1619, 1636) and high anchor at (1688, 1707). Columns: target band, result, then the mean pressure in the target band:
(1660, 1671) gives -2.4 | 120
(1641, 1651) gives -0.8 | 121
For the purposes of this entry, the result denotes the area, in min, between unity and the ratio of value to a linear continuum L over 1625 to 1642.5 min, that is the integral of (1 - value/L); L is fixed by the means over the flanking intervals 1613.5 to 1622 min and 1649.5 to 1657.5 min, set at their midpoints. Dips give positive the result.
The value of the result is 1.7 min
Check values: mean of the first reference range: 131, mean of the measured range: 117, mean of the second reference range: 127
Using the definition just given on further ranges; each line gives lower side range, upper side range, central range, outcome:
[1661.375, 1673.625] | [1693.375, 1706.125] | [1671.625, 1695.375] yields 4.2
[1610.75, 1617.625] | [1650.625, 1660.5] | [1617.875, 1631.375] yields 0.1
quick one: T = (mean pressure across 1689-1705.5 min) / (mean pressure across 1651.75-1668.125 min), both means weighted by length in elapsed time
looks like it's 0.6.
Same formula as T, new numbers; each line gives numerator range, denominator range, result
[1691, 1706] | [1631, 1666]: 0.68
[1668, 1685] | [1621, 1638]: 0.90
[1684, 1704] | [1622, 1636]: 0.61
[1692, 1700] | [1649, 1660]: 0.61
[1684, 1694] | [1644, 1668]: 0.53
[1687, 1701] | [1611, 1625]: 0.54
